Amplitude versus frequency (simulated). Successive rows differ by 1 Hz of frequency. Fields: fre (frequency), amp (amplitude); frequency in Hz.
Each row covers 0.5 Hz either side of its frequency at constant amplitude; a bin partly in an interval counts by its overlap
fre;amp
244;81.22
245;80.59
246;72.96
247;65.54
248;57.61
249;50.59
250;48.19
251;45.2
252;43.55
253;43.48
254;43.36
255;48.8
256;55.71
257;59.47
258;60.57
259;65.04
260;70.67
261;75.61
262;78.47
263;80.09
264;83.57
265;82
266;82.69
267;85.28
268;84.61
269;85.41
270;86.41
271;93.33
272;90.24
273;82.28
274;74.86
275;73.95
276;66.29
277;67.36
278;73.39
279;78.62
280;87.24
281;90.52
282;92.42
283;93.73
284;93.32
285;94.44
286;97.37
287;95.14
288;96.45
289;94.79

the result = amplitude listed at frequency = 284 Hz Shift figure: 93.32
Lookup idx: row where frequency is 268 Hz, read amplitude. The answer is 84.61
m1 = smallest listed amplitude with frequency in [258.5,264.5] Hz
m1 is 65.04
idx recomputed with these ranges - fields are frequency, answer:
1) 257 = 59.47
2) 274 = 74.86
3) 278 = 73.39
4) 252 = 43.55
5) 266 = 82.69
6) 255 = 48.8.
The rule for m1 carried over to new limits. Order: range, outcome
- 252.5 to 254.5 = 43.36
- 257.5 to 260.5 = 60.57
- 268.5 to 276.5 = 66.29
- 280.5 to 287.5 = 90.52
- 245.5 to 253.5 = 43.48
